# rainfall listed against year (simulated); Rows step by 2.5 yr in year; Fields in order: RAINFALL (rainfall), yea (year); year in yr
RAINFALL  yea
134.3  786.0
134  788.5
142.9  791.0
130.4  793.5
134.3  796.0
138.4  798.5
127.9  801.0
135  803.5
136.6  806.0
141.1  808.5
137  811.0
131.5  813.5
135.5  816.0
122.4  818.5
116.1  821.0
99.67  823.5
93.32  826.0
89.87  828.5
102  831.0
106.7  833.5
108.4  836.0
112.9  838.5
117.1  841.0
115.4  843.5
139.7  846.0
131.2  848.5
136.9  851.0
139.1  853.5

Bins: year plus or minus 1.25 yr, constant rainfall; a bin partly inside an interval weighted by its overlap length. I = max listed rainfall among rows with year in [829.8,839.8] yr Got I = 112.9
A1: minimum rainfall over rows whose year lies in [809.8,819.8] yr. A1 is 122.4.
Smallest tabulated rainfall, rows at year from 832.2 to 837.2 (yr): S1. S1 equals 106.7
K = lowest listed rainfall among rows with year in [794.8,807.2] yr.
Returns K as 127.9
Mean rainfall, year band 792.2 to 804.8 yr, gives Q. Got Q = 133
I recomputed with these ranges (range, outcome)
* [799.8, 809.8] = 141.1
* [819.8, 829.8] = 116.1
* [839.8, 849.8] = 139.7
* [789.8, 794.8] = 142.9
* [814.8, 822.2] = 135.5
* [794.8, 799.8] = 138.4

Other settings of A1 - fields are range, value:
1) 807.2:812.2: 137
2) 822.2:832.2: 89.87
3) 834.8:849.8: 108.4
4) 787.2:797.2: 130.4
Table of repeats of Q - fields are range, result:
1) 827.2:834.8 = 99.5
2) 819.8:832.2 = 100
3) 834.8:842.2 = 113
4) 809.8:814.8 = 134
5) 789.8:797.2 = 136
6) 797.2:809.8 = 136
